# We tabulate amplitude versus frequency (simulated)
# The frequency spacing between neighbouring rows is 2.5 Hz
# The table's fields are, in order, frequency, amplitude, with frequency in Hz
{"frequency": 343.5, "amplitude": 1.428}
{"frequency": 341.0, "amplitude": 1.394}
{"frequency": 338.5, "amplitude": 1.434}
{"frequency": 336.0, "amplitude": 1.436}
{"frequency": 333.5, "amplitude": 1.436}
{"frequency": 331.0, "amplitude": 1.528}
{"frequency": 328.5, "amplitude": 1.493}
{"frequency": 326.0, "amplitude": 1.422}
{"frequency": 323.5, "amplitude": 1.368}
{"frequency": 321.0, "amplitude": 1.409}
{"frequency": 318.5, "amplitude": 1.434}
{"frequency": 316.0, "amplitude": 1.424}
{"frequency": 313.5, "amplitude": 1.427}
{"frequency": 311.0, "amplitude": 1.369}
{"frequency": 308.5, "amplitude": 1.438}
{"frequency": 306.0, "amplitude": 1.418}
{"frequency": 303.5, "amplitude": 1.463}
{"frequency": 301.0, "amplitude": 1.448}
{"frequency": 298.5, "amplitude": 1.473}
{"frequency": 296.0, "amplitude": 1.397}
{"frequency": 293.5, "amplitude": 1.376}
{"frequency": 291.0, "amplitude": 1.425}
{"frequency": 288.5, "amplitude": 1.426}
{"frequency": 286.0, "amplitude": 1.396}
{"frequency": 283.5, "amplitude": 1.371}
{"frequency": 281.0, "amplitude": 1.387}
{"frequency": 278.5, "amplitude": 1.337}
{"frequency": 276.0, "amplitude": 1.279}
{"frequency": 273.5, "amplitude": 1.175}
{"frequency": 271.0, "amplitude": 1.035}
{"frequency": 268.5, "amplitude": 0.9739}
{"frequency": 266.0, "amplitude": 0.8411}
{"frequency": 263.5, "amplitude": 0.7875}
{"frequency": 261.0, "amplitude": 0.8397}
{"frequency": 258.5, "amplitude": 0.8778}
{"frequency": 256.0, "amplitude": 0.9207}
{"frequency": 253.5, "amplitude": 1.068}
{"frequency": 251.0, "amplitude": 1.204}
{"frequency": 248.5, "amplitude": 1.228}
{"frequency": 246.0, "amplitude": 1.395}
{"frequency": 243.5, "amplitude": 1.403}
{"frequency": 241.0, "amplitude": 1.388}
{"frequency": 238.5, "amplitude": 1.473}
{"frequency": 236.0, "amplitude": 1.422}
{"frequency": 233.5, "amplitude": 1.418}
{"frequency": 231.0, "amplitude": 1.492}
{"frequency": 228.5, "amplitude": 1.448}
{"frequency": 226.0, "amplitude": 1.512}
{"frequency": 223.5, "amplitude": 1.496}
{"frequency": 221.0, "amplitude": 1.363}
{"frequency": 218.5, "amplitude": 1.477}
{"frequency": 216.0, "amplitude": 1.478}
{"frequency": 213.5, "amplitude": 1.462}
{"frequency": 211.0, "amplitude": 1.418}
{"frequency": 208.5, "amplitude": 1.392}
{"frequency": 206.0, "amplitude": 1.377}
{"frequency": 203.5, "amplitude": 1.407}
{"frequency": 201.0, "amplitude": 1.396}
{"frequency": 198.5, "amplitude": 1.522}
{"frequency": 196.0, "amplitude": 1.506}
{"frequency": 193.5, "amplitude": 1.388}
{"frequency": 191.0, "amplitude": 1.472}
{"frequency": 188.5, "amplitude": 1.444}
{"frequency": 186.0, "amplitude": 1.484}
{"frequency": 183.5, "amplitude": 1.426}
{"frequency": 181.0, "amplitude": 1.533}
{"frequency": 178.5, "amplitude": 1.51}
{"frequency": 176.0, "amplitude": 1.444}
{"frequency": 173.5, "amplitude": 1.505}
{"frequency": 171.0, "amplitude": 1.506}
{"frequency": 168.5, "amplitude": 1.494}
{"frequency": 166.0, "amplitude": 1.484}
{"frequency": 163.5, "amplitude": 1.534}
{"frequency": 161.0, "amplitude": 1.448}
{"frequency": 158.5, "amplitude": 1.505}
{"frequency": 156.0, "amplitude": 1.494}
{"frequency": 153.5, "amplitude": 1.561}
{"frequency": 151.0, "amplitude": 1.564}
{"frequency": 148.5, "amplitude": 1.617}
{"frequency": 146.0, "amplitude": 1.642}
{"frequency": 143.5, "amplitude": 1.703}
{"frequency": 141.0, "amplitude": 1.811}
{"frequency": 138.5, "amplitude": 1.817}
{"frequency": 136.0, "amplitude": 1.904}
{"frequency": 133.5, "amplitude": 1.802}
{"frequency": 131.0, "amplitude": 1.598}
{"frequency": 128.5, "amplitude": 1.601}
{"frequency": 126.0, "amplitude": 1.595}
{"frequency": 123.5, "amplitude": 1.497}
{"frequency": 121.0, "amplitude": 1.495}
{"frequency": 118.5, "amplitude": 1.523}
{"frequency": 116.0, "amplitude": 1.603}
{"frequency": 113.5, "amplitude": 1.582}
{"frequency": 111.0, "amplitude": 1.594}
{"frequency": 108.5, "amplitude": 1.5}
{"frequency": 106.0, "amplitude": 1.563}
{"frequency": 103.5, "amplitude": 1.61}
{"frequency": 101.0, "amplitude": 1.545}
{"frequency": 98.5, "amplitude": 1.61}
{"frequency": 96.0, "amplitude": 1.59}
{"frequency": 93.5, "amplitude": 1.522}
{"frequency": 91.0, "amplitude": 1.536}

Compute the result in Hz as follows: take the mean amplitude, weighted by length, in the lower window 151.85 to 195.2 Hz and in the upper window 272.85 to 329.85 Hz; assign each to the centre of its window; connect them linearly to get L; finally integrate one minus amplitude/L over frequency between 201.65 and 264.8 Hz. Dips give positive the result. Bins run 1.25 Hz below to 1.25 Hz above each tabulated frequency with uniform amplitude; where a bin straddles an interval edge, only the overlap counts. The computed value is 6.0 Hz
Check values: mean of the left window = 1.49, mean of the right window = 1.4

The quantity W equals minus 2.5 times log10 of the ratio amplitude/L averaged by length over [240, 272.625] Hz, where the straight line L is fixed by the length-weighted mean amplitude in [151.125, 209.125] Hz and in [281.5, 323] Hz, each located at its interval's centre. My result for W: 0.32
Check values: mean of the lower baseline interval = 1.47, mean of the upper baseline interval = 1.42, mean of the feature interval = 1.07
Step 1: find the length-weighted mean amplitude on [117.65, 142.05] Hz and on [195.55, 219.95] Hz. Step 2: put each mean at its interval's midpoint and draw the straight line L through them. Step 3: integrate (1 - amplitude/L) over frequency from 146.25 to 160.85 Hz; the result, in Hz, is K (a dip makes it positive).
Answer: 0.46 Hz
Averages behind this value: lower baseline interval 1.67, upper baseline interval 1.44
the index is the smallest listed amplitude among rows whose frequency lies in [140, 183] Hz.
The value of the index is 1.444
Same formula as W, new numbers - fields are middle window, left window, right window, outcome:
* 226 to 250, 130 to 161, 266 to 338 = 0.06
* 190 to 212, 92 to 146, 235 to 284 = -0.06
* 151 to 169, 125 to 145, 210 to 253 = 0.10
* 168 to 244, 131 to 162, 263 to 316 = 0.04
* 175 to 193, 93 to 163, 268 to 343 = 0.05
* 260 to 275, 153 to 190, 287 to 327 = 0.45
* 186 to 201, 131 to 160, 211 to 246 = 0.06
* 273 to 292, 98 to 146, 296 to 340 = 0.09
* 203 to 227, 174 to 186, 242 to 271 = -0.12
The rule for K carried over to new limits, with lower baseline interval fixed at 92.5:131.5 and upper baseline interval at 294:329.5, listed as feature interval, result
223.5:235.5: 0.1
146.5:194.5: 0.8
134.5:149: -2.0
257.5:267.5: 4.3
